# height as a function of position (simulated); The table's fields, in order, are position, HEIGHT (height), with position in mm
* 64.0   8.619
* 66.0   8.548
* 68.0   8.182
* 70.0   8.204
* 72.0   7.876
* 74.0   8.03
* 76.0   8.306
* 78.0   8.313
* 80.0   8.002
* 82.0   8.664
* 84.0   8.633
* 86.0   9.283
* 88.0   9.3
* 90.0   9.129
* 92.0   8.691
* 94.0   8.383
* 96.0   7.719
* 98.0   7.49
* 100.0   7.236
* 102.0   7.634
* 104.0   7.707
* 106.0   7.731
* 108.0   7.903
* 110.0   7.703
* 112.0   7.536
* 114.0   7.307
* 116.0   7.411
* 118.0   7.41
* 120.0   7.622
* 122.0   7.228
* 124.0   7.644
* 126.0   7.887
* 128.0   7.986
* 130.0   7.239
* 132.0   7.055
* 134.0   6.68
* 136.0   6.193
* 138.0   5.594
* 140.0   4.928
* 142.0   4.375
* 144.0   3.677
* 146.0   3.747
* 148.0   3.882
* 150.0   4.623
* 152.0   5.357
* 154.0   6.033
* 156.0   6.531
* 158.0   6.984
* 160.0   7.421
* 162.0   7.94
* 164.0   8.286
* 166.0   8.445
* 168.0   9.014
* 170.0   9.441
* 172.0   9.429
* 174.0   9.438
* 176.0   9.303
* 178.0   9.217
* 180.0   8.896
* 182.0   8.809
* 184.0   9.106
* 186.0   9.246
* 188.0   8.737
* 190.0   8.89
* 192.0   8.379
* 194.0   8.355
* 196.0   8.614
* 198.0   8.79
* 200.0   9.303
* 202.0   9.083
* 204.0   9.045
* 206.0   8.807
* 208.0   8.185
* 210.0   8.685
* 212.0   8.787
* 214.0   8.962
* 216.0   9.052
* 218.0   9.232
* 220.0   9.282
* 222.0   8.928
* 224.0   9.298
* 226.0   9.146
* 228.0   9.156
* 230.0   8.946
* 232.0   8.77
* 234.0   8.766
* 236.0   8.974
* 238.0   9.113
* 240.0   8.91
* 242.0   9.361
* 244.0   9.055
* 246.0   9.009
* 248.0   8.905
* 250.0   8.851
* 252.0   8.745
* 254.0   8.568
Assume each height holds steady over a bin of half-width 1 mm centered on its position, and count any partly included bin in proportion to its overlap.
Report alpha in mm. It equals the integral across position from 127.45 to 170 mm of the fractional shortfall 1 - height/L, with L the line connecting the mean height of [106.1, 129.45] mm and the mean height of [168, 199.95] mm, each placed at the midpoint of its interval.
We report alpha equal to 9.9 mm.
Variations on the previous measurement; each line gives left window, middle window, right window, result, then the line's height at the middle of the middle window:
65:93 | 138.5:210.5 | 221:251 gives 9.0 mm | 8.82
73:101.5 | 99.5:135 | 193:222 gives 4.1 mm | 8.49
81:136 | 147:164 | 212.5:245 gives 4.3 mm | 8.31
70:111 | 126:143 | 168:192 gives 4.5 mm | 8.64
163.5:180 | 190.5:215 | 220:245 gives 0.8 mm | 9.06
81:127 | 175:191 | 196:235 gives -0.7 mm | 8.66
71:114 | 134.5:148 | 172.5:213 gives 5.9 mm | 8.5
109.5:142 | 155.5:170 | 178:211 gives 0.1 mm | 7.98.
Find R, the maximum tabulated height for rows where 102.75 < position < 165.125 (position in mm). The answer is 8.286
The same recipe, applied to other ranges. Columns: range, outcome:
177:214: 9.303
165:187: 9.441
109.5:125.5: 7.703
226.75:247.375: 9.361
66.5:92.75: 9.3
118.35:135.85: 7.986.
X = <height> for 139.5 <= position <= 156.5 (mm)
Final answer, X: 4.74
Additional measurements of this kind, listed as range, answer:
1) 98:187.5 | 7.3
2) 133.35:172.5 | 6.39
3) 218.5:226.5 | 9.17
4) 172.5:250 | 8.96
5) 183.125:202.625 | 8.84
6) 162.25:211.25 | 8.88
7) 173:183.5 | 9.13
